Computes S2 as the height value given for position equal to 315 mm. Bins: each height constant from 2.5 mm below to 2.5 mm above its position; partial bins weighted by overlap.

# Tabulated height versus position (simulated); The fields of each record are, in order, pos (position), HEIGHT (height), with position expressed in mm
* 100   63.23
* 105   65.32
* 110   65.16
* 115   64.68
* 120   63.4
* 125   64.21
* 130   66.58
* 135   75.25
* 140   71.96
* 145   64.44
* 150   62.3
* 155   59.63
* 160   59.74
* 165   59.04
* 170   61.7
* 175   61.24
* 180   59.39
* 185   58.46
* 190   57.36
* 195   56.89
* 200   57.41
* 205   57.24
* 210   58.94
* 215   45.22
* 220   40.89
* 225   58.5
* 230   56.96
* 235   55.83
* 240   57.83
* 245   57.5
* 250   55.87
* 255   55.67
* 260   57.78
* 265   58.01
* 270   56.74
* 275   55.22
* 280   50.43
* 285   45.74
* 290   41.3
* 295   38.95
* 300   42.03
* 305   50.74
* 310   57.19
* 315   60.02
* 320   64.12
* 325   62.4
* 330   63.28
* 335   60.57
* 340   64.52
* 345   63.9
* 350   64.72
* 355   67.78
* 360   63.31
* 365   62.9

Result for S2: 60.02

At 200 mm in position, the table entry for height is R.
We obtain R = 57.41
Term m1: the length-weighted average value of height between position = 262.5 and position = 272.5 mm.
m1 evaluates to 57.4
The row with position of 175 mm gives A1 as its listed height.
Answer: 61.24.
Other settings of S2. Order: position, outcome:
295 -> 38.95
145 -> 64.44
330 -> 63.28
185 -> 58.46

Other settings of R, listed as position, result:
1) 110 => 65.16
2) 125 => 64.21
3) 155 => 59.63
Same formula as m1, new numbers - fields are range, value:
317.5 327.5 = 63.3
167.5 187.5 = 60.2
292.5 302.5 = 40.5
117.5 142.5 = 68.3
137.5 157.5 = 64.6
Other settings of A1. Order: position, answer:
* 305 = 50.74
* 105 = 65.32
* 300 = 42.03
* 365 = 62.9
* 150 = 62.3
